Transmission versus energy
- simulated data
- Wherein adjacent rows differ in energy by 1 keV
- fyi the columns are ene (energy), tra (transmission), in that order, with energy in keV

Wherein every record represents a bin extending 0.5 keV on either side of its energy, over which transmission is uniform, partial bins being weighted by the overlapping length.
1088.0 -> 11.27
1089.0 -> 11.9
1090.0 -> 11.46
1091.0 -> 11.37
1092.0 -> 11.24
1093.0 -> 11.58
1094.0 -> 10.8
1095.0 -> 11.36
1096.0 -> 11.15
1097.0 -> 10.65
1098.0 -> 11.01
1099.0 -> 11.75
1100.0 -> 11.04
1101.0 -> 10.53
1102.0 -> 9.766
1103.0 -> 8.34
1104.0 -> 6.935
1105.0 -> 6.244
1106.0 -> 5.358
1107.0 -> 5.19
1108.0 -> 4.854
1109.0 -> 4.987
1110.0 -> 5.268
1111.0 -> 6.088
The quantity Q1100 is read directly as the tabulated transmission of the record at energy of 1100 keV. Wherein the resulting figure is 11.04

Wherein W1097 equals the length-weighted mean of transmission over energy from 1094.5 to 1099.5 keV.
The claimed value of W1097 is 11.2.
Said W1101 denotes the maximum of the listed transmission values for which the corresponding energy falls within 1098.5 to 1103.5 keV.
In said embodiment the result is 11.75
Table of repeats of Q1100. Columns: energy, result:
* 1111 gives 6.088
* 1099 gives 11.75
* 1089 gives 11.9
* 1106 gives 5.358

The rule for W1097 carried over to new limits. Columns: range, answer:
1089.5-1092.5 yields 11.4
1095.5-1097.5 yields 10.9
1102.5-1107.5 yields 6.41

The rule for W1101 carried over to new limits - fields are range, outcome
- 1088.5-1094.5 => 11.9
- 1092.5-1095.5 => 11.58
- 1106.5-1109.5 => 5.19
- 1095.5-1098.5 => 11.15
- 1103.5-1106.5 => 6.935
